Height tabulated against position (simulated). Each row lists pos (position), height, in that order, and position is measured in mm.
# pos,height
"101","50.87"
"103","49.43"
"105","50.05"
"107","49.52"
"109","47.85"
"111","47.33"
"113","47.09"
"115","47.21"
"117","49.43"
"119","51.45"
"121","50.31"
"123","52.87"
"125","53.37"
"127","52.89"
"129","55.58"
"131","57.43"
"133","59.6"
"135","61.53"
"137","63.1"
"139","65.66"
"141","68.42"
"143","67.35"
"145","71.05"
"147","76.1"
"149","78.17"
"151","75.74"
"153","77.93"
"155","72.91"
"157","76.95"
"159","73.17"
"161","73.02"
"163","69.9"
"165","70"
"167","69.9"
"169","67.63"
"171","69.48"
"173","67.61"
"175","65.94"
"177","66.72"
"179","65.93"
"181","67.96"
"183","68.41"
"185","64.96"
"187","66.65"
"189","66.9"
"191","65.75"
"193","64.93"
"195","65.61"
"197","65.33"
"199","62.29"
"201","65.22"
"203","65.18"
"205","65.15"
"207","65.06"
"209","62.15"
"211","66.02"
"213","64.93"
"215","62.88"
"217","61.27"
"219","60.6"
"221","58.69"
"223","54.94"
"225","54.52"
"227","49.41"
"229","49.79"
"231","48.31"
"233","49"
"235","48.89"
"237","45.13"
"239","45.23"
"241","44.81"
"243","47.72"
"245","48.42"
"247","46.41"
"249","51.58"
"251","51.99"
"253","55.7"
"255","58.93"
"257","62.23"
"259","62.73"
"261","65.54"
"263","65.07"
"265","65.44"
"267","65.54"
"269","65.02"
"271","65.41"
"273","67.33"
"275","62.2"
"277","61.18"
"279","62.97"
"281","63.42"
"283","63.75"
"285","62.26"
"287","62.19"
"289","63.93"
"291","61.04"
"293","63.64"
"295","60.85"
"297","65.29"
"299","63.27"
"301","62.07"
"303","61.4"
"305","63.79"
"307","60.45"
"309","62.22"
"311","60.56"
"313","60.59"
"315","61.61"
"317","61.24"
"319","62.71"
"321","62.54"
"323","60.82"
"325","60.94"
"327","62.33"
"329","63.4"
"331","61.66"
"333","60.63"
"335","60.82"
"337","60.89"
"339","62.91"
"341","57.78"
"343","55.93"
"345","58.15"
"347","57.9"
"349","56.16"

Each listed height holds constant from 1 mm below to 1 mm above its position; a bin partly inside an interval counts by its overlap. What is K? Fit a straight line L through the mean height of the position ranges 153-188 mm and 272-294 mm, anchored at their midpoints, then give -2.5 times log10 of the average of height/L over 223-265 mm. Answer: 0.227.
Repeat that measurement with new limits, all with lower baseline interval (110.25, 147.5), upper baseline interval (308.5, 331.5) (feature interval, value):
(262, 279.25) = -0.07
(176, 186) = -0.14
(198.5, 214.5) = -0.09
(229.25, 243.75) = 0.26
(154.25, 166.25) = -0.24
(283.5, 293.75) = -0.03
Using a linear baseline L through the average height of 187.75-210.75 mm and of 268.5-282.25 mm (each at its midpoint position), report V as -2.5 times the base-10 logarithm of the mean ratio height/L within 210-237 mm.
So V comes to 0.16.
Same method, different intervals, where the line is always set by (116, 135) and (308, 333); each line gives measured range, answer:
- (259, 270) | -0.10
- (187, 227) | -0.10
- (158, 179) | -0.23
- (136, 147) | -0.24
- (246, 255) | 0.13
